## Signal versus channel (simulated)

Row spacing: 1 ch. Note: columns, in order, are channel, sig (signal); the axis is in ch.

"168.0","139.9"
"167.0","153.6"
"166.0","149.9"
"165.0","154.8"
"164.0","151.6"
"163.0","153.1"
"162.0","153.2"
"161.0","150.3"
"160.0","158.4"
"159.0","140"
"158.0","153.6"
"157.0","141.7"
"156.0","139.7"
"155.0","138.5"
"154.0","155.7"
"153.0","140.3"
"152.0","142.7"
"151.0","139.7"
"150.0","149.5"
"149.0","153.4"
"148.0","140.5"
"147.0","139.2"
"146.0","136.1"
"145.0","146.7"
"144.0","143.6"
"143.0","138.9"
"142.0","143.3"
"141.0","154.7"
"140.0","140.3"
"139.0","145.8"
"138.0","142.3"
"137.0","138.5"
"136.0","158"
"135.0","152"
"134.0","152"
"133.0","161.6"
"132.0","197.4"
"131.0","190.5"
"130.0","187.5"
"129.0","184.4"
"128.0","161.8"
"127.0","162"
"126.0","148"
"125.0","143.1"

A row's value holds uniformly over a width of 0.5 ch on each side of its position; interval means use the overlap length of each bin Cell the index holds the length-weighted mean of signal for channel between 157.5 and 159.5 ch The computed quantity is 147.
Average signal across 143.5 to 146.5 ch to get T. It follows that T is 142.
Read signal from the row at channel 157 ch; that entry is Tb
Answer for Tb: 141.7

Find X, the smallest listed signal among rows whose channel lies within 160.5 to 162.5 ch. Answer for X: 150.3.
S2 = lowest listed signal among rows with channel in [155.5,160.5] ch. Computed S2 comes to 139.7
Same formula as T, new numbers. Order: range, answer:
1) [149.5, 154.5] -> 146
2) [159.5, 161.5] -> 154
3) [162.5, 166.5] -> 152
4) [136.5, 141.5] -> 144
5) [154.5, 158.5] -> 143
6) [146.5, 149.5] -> 144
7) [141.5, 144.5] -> 142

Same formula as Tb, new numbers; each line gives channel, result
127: 162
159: 140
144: 143.6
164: 151.6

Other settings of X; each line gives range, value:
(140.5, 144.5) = 138.9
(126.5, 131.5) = 161.8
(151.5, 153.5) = 140.3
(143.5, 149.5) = 136.1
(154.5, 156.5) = 138.5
